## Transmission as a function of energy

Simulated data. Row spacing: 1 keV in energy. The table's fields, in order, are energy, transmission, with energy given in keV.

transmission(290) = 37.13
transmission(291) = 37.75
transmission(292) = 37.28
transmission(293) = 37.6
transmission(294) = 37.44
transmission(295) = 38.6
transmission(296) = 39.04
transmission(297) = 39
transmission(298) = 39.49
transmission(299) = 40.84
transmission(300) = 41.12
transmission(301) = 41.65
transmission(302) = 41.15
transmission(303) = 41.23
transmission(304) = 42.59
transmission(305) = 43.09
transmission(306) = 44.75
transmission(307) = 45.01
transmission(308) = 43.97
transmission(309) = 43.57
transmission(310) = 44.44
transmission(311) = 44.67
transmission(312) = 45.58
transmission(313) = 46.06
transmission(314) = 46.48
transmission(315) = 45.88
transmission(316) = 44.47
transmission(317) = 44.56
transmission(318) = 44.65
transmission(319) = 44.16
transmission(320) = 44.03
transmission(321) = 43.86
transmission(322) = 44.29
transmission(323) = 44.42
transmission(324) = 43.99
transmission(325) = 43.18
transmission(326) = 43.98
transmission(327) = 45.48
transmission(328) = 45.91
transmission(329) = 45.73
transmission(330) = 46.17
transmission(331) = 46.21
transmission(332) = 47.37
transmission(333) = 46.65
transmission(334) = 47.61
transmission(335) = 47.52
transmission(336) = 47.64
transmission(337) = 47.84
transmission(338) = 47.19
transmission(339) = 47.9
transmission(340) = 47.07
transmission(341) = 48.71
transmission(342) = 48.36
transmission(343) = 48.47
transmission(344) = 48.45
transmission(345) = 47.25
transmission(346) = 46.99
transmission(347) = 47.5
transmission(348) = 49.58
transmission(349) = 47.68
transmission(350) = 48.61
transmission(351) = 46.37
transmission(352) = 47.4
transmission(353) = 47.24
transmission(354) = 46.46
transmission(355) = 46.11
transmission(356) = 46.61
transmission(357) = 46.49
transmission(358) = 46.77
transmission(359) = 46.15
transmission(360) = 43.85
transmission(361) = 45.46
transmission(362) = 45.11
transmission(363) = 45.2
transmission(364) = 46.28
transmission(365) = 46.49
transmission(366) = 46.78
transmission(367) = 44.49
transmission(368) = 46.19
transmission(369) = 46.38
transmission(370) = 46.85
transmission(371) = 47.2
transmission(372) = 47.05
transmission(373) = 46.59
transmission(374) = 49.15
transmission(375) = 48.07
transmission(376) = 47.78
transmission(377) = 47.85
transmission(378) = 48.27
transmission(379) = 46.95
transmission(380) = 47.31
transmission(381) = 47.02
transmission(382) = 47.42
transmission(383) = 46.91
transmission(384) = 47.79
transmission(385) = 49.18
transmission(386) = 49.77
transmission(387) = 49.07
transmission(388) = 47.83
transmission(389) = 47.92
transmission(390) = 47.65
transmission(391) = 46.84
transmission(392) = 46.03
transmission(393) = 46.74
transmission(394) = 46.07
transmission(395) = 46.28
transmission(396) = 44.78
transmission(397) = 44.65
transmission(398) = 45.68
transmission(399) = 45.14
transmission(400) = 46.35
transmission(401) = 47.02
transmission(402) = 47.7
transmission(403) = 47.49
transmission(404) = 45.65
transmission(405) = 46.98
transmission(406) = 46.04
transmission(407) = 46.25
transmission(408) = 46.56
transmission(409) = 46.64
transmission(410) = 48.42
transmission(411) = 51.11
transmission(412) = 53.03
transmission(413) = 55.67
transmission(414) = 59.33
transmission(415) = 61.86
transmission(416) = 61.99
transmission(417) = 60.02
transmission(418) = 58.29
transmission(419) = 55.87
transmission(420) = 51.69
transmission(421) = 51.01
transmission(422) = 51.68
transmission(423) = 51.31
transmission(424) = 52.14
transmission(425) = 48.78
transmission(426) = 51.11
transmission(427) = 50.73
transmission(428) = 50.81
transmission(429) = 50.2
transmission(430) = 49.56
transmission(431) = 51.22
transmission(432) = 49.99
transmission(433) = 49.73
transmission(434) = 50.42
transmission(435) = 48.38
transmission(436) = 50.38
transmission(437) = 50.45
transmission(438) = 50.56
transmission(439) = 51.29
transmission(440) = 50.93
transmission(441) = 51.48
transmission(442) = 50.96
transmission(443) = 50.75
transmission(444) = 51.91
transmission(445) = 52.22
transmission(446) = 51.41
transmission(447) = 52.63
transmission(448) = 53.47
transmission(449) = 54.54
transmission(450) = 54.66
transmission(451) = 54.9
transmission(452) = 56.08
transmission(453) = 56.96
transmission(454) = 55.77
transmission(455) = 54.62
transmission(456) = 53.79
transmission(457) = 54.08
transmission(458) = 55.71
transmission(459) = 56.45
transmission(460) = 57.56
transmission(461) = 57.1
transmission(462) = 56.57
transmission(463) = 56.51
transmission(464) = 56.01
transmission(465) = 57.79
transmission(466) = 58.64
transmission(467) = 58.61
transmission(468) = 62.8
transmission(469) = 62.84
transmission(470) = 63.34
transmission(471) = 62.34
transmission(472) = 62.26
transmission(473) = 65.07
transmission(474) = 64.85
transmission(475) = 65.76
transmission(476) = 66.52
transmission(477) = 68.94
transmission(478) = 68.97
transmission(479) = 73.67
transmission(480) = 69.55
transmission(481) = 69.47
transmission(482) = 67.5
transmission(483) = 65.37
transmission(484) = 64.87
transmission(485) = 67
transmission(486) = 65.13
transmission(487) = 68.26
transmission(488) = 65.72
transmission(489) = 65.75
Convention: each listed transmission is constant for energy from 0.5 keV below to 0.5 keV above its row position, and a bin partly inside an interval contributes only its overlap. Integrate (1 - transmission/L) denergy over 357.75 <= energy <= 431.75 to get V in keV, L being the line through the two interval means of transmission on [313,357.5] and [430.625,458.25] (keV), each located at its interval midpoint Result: 1.4 keV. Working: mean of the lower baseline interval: 46.4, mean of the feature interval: 48.8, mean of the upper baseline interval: 52.5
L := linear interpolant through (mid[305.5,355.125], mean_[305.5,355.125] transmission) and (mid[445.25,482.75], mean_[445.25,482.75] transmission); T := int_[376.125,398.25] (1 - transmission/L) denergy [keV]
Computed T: 2.03 keV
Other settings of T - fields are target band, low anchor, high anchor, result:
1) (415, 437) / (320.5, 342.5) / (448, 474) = 0.94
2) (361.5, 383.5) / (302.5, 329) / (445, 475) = 1.20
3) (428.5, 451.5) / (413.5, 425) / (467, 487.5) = 3.08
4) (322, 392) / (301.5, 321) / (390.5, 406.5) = -2.57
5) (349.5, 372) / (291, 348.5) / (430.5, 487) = 0.99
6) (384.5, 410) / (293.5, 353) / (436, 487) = 2.69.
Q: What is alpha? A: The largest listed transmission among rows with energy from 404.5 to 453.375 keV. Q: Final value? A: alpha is 61.99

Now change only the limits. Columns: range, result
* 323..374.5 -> 49.58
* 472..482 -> 73.67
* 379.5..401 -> 49.77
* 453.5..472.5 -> 63.34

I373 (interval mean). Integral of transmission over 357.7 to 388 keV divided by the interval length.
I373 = 47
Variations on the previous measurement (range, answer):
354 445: 48.9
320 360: 46.6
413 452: 52.7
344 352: 47.7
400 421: 51.7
